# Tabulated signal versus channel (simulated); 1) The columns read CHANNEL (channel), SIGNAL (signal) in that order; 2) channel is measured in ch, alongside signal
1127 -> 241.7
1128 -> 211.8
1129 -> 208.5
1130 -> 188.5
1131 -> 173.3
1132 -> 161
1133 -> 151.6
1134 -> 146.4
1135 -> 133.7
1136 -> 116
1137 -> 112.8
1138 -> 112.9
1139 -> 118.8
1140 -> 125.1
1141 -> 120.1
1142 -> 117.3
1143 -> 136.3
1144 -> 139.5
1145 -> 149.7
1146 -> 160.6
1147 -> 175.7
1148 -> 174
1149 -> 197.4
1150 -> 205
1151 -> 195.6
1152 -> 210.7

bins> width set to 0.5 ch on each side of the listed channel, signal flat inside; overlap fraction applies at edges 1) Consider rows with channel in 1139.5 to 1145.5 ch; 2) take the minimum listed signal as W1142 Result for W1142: 117.3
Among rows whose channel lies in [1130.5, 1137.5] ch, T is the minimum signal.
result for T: 112.8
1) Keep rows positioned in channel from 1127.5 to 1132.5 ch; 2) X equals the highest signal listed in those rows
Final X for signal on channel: 211.8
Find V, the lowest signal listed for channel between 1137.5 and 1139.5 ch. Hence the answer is 112.9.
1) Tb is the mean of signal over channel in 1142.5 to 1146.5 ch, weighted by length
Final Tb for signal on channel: 147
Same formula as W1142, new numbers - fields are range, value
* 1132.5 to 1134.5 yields 146.4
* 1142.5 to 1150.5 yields 136.3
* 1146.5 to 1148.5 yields 174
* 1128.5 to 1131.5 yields 173.3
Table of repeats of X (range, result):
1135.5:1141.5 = 125.1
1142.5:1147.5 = 175.7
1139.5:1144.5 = 139.5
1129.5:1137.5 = 188.5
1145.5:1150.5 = 205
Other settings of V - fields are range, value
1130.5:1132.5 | 161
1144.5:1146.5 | 149.7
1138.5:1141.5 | 118.8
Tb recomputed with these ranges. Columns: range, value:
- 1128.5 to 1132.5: 183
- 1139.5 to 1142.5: 121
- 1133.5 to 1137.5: 127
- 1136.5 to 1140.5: 117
